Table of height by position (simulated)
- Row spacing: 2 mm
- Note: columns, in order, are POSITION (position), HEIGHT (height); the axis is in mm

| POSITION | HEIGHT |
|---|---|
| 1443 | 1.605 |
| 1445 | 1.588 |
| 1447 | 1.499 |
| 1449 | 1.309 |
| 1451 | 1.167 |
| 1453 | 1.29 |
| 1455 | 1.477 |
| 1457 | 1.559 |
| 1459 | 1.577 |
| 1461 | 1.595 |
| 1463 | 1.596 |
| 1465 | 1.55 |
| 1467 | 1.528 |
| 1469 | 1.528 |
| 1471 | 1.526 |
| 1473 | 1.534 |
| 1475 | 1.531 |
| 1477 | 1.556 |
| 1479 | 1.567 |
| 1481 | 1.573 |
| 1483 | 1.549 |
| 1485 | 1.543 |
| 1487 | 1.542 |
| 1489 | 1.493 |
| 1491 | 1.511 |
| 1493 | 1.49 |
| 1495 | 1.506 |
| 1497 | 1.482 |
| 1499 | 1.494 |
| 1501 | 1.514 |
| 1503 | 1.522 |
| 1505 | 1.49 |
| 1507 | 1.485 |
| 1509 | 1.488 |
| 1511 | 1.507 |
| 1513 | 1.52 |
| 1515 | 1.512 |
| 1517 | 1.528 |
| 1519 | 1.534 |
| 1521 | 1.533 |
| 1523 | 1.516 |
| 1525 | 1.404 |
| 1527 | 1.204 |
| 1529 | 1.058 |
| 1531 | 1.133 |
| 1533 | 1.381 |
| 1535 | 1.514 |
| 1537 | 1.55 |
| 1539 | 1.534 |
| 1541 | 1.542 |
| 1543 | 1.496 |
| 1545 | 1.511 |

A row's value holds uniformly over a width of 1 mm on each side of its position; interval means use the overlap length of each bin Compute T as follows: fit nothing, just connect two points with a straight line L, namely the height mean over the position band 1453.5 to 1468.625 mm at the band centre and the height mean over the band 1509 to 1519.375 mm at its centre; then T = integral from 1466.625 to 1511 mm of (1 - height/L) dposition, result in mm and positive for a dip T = 0.3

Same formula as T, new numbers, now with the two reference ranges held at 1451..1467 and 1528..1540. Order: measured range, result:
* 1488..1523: -2.31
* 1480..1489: -0.58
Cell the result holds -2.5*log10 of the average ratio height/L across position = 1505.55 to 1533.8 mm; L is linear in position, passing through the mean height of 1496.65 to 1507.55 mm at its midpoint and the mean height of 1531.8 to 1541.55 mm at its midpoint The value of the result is 0.06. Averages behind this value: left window 1.5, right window 1.49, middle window 1.42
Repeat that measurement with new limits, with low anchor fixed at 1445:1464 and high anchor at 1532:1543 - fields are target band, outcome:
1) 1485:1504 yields -0.02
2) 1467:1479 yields -0.05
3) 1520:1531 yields 0.13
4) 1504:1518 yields -0.01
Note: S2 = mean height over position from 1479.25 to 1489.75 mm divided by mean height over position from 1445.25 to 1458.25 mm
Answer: 1.1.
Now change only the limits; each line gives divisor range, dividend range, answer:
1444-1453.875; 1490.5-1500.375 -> 1.09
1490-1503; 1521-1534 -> 0.87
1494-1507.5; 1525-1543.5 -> 0.92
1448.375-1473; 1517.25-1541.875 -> 0.95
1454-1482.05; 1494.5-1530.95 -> 0.94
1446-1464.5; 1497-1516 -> 1.03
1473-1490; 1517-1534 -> 0.88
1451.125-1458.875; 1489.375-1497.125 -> 1.05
